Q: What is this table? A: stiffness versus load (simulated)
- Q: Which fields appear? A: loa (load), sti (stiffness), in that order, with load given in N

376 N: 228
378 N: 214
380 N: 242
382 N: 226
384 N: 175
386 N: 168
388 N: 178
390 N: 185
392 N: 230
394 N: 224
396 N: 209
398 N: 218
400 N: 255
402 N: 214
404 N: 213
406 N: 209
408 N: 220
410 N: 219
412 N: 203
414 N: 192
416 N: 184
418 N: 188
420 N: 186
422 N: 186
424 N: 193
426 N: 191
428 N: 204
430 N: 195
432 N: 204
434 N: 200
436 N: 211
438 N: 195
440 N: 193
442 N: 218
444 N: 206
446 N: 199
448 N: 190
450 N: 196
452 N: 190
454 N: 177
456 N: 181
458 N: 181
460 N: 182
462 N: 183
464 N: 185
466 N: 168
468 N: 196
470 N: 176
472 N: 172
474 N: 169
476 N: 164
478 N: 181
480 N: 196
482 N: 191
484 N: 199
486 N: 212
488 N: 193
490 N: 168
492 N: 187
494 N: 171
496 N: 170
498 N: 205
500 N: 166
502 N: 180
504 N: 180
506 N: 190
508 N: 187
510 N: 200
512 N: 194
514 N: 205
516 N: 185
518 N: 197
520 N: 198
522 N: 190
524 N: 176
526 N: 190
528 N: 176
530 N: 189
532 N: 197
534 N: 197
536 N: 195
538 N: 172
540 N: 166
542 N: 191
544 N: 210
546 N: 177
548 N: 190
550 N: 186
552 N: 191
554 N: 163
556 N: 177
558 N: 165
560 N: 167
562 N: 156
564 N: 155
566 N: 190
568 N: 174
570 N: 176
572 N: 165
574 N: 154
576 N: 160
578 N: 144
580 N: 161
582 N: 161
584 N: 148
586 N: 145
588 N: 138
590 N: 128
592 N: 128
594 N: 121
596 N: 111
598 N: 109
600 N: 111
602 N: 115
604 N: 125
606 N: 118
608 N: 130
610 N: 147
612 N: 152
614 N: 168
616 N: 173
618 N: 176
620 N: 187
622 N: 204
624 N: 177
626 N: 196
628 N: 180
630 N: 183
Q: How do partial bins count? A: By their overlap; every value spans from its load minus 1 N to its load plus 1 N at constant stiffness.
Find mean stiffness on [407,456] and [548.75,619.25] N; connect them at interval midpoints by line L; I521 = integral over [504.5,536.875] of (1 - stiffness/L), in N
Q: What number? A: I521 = -4.0 N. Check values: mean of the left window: 197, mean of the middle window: 191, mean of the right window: 151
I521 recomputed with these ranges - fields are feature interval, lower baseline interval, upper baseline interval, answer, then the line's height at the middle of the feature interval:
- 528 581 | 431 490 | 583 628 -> -4.5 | 162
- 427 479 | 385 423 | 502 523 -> 2.5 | 199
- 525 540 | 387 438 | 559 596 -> -1.8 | 167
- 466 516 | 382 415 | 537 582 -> 0.5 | 187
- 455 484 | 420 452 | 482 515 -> 1.8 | 193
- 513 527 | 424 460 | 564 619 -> -1.8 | 169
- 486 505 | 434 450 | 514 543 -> 1.1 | 193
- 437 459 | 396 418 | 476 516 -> 0.8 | 200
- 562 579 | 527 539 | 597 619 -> -0.1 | 163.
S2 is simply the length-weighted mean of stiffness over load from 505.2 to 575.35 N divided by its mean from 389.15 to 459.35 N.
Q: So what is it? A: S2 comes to 0.90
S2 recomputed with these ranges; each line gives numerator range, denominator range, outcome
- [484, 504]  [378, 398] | 0.90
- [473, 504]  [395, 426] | 0.89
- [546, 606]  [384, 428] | 0.75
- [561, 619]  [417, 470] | 0.76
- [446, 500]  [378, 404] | 0.87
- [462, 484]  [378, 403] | 0.86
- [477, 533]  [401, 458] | 0.95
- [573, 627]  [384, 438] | 0.73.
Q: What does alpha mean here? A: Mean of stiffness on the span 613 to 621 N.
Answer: 176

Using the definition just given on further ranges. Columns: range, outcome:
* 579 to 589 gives 151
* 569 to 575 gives 165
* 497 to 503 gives 184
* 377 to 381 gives 228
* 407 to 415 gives 208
